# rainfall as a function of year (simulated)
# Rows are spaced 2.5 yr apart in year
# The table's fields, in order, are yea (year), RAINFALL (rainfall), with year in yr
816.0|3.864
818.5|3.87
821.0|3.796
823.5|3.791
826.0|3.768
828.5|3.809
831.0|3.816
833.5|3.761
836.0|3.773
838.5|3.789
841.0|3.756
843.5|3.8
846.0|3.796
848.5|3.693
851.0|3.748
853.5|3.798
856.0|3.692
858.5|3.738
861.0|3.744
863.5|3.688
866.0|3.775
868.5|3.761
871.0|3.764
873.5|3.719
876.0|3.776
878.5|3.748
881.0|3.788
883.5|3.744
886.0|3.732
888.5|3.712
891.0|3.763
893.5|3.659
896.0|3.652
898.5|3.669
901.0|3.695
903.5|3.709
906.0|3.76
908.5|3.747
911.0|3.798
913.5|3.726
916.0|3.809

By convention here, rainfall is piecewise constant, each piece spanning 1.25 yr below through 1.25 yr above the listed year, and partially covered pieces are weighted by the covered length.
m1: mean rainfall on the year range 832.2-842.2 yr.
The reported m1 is 3.77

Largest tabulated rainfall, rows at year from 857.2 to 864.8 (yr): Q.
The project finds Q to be 3.744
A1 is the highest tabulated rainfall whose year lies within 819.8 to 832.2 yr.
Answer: 3.816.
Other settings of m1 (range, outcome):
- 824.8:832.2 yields 3.8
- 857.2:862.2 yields 3.74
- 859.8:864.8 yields 3.72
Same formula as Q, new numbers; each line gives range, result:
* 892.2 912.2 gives 3.798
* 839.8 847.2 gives 3.8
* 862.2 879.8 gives 3.776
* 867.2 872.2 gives 3.764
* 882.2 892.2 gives 3.763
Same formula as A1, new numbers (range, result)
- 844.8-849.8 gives 3.796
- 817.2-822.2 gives 3.87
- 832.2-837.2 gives 3.773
